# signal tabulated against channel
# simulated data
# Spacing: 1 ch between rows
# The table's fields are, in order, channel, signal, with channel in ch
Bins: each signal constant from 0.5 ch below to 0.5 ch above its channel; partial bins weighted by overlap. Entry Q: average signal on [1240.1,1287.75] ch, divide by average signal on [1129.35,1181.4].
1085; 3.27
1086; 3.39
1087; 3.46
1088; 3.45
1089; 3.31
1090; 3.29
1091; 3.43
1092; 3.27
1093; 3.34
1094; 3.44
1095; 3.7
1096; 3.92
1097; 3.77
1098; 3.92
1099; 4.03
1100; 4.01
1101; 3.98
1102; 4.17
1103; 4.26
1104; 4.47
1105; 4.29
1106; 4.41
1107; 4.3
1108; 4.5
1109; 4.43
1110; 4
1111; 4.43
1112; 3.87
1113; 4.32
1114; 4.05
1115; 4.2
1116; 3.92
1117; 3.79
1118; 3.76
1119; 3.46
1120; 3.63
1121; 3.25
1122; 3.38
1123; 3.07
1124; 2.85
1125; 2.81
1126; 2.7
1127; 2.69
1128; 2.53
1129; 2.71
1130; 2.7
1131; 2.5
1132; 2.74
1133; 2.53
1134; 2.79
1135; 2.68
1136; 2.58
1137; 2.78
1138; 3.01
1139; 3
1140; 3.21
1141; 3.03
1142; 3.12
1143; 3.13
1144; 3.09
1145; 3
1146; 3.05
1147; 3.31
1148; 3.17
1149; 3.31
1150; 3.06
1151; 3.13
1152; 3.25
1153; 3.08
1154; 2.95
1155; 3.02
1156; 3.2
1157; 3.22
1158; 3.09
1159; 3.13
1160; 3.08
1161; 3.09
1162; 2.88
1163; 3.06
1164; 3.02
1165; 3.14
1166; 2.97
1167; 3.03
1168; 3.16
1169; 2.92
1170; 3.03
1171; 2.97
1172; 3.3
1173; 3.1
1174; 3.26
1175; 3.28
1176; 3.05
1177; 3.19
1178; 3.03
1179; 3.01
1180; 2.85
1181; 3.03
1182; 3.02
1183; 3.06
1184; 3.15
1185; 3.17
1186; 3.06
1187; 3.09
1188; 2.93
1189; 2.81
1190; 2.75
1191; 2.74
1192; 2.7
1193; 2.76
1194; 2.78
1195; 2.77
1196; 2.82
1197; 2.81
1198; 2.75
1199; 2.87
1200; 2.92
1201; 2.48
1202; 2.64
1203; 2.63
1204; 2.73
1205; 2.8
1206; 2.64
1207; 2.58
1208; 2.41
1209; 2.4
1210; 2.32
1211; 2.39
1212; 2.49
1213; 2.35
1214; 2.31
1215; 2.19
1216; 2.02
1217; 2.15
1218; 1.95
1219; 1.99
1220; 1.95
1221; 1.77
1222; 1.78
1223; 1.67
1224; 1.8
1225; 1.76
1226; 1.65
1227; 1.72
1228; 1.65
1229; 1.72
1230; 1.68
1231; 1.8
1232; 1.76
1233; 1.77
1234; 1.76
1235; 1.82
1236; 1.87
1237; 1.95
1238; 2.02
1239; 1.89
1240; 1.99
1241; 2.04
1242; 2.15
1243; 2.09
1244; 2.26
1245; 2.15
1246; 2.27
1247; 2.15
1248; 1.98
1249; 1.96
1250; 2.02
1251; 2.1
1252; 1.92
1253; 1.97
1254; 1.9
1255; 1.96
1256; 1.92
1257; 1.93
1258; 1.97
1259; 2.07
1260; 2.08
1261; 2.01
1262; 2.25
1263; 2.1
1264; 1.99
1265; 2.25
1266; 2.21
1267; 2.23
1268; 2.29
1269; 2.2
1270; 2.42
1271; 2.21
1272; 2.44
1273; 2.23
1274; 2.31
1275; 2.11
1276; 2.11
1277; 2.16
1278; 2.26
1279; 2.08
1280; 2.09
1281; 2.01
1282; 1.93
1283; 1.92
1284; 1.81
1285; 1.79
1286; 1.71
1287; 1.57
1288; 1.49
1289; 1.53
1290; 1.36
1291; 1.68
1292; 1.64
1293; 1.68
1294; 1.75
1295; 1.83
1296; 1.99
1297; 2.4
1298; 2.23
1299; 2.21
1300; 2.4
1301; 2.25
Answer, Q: 0.69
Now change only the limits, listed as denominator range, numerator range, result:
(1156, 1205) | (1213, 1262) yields 0.66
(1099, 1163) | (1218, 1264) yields 0.58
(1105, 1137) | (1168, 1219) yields 0.81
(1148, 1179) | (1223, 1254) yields 0.62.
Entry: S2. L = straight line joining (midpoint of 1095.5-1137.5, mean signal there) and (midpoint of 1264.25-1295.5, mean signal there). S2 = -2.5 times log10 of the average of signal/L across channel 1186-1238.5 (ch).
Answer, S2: 0.16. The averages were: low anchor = 3.55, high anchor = 1.98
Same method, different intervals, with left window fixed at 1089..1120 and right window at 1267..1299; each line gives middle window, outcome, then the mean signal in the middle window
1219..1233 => 0.43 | 1.76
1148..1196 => 0.06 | 3.03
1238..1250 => 0.16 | 2.08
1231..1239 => 0.33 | 1.85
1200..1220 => 0.17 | 2.4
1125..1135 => 0.35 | 2.66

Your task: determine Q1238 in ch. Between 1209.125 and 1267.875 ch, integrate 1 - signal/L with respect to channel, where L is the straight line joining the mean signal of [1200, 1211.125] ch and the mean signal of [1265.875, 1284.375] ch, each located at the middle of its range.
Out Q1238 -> 9.1 ch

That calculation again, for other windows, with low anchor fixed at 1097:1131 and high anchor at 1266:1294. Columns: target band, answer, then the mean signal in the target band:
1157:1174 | 0.5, 3.07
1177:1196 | 0.1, 2.93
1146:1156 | 0.5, 3.14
